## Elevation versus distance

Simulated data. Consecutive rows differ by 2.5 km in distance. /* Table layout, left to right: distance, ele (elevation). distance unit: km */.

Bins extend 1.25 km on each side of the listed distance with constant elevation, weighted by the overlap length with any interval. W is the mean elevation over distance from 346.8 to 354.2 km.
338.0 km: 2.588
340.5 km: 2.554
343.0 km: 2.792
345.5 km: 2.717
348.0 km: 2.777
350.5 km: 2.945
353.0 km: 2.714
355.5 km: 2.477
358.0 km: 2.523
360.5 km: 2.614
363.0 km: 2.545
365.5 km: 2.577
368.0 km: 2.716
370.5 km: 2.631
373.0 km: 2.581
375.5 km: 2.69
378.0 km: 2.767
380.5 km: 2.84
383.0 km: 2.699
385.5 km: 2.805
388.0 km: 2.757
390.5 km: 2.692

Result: 2.81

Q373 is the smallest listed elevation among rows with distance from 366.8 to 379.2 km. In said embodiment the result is 2.581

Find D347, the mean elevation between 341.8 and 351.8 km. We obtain 2.81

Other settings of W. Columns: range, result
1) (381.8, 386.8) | 2.75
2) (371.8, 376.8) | 2.64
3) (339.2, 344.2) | 2.67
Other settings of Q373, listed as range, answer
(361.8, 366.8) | 2.545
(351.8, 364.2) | 2.477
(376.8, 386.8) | 2.699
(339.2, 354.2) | 2.554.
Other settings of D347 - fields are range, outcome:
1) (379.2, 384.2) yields 2.77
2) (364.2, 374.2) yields 2.63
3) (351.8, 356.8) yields 2.59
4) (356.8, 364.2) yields 2.56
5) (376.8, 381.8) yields 2.8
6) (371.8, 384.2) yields 2.72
